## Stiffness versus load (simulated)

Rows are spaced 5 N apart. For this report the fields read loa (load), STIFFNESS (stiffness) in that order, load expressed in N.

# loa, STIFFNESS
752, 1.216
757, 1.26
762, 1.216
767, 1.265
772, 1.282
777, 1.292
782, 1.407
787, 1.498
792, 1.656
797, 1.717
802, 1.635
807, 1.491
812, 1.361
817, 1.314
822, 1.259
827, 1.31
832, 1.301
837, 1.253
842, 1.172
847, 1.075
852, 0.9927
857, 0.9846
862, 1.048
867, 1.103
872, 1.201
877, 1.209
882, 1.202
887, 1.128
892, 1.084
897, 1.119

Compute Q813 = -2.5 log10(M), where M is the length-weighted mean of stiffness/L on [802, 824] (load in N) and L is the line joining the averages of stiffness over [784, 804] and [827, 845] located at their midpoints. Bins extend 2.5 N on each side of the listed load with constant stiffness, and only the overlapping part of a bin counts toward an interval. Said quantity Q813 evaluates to 0.05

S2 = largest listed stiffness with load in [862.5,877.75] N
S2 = 1.209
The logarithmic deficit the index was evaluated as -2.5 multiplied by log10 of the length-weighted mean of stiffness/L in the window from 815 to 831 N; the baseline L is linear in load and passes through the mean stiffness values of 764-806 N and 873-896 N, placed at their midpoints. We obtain 0.04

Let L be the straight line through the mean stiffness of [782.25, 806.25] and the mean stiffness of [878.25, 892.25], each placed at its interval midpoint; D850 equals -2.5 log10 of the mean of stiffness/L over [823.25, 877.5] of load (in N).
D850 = 0.15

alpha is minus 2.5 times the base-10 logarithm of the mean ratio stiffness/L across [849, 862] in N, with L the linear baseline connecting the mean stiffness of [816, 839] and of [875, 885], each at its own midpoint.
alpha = 0.23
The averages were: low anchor 1.29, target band 1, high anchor 1.2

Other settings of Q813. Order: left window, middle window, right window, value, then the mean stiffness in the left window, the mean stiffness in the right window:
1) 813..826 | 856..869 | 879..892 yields 0.15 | 1.3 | 1.15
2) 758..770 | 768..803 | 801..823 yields -0.13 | 1.24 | 1.41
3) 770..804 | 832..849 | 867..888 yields 0.11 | 1.5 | 1.18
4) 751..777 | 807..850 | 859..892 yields -0.07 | 1.25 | 1.14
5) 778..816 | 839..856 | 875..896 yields 0.21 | 1.52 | 1.15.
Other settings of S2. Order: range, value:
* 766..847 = 1.717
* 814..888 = 1.314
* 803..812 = 1.491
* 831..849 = 1.301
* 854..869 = 1.103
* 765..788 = 1.498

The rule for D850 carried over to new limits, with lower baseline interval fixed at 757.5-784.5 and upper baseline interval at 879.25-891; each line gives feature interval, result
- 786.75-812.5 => -0.25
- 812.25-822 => -0.06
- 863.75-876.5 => 0.02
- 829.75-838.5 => -0.06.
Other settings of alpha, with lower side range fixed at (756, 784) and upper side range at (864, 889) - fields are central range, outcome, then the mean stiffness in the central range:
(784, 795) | -0.24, 1.58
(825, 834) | -0.07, 1.31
